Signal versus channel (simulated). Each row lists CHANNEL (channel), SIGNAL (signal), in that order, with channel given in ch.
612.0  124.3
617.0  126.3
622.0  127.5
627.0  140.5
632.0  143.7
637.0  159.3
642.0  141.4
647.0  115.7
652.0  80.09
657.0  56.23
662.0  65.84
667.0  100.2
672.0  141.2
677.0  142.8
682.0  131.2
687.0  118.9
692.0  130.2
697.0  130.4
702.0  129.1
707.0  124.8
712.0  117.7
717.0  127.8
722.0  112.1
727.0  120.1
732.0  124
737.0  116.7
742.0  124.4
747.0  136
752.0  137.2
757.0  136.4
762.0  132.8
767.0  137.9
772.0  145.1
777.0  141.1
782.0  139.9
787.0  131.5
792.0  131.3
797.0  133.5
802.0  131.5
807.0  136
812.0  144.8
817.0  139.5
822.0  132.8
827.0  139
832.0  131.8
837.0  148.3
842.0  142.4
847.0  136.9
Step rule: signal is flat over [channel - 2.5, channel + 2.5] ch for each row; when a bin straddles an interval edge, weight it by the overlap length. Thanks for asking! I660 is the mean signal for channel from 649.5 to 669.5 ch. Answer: 75.6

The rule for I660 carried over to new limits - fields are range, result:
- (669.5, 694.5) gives 133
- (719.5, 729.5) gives 116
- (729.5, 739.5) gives 120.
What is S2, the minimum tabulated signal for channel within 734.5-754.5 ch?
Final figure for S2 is 116.7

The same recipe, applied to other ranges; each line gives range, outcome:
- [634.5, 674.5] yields 56.23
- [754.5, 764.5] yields 132.8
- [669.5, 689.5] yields 118.9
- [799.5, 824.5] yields 131.5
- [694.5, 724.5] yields 112.1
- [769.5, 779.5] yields 141.1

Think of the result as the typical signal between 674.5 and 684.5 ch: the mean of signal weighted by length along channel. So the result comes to 137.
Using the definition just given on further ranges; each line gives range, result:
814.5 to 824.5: 136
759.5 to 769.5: 135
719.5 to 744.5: 119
